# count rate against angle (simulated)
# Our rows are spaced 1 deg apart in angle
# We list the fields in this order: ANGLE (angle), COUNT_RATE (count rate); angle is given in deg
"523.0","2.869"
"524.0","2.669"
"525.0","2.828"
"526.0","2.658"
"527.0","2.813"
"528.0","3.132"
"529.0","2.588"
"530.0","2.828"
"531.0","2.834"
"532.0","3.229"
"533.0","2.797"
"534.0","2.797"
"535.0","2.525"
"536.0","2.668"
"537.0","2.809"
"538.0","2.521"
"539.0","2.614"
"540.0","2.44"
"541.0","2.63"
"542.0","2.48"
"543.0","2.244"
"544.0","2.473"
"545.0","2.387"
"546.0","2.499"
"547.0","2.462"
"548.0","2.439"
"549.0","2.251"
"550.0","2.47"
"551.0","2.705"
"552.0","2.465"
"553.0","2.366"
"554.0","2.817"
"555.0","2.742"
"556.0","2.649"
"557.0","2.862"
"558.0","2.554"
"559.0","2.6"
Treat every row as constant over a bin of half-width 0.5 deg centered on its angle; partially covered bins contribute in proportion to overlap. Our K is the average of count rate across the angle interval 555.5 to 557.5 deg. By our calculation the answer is 2.76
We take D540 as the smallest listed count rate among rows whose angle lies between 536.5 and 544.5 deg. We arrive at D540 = 2.244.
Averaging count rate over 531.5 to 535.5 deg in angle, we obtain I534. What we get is 2.84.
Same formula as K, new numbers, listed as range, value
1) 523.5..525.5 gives 2.75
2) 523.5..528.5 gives 2.82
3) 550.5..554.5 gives 2.59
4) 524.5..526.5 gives 2.74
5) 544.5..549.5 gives 2.41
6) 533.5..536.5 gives 2.66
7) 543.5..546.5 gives 2.45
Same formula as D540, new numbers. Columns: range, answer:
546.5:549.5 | 2.251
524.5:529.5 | 2.588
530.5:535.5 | 2.525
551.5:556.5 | 2.366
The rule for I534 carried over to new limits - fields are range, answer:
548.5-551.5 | 2.48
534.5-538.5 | 2.63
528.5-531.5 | 2.75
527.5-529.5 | 2.86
